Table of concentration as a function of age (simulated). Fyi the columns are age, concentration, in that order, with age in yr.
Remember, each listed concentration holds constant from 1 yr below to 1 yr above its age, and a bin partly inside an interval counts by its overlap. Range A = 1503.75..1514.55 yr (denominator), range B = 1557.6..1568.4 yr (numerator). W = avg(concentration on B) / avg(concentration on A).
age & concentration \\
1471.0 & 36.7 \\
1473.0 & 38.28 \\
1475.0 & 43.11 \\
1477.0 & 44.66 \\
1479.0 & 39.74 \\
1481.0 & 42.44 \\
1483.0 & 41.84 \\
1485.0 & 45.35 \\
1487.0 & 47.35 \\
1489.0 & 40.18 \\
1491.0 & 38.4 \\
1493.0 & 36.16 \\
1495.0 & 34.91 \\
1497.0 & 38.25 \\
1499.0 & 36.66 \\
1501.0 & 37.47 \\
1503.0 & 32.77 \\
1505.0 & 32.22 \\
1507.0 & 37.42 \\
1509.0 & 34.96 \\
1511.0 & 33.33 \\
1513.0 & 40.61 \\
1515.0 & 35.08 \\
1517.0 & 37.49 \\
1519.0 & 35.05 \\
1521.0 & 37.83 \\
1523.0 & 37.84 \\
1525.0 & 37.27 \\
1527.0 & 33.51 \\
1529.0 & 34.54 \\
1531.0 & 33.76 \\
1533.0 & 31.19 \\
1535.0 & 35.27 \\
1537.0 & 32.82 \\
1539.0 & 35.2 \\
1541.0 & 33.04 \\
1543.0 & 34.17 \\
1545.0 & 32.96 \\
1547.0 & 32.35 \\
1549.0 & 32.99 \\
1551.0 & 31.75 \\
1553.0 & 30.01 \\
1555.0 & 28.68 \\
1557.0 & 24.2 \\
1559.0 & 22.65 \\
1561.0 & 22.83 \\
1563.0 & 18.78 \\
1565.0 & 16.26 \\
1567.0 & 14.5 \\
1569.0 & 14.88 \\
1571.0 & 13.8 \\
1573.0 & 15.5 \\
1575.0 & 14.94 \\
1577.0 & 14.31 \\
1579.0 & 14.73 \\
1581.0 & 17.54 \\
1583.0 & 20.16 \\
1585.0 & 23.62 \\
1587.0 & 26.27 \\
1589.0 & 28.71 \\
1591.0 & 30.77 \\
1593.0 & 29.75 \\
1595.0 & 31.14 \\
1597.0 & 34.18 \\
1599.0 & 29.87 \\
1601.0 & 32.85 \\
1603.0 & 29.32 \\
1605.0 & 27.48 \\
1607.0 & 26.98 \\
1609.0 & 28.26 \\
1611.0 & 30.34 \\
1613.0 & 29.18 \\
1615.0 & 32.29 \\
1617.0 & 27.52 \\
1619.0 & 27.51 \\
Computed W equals 0.5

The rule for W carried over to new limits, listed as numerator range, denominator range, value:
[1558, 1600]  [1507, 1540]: 0.61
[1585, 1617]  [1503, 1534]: 0.84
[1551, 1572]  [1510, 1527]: 0.58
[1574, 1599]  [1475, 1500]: 0.59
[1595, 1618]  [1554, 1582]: 1.65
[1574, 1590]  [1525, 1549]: 0.60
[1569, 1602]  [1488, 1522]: 0.64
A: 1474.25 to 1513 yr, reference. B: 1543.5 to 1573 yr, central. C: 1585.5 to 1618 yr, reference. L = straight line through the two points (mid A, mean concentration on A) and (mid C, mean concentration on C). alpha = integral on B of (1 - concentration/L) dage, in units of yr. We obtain 8.4 yr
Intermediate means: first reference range 38.8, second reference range 29.6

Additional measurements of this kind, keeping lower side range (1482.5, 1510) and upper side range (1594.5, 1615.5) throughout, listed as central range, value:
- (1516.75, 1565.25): 4.84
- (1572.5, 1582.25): 5.04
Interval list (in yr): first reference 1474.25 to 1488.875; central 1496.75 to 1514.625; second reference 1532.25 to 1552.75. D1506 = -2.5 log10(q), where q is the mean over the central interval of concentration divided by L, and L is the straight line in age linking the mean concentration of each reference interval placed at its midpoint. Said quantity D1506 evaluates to 0.10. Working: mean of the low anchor 43.3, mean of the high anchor 33.1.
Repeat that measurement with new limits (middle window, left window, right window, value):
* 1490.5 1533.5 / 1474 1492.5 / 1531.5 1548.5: 0.058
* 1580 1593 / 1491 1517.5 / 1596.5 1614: 0.231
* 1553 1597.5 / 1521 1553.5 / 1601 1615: 0.390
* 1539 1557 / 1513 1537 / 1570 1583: -0.194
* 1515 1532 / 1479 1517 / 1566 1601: -0.077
